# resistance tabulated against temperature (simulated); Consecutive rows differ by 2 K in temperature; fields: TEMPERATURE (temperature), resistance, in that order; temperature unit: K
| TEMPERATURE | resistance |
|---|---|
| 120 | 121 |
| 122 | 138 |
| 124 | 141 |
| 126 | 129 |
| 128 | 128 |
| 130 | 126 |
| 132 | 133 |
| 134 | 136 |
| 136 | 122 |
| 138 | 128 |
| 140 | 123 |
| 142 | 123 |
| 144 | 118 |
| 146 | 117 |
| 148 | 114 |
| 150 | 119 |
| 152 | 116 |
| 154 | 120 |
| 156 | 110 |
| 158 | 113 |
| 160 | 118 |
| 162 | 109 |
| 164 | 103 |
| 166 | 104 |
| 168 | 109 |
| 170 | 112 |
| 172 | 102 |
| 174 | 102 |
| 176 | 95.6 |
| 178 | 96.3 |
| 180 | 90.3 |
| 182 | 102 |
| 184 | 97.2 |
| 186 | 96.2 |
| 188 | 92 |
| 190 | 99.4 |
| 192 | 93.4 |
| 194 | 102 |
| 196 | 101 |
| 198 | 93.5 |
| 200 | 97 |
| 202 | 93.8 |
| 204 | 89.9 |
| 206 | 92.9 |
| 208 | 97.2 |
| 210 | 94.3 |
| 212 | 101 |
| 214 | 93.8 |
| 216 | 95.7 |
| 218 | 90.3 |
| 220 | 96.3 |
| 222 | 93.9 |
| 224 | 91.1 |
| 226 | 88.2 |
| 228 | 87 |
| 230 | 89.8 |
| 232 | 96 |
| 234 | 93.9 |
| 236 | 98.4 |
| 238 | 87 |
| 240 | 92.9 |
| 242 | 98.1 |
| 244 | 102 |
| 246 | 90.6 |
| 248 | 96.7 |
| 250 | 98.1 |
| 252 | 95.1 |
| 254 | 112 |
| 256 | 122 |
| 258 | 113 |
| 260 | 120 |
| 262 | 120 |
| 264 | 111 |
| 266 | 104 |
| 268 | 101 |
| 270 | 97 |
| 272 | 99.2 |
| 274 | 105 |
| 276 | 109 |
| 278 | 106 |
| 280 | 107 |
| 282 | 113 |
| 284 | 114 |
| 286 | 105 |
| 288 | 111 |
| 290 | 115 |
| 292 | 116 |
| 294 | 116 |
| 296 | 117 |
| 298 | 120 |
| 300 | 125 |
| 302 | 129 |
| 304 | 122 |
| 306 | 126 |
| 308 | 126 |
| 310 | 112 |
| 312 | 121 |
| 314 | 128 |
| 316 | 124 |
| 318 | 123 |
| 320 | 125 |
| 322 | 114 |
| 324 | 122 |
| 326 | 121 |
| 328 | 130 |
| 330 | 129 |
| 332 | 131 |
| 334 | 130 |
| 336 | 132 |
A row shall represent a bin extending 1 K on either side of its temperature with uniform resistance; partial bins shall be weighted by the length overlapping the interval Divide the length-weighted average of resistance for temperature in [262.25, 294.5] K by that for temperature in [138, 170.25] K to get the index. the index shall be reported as 0.9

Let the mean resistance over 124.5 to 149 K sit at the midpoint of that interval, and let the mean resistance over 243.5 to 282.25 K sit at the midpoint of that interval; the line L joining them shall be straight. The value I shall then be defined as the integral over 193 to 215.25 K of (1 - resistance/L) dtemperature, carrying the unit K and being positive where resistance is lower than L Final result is 3.65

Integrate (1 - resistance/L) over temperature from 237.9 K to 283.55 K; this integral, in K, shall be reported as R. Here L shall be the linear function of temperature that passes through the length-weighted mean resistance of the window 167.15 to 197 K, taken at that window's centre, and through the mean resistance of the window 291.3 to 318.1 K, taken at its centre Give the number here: 3.6 K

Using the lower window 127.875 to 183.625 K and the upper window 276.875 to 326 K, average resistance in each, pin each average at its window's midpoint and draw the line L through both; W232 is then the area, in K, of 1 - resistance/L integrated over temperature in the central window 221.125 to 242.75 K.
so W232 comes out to 4.4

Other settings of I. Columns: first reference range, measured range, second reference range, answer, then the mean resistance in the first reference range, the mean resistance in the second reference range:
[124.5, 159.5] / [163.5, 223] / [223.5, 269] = 7.5 K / 122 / 100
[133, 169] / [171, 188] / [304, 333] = 3.0 K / 117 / 124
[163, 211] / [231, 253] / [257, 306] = 2.3 K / 98.2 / 113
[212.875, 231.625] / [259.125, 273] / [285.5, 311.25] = 0.0 K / 92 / 119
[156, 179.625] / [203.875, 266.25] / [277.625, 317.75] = 7.5 K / 106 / 118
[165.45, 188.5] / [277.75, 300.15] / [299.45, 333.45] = 1.1 K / 100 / 124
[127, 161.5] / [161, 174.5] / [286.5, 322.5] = 1.7 K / 121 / 120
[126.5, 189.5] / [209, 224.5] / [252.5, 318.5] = 2.5 K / 112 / 115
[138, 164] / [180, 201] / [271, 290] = 3.1 K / 117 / 108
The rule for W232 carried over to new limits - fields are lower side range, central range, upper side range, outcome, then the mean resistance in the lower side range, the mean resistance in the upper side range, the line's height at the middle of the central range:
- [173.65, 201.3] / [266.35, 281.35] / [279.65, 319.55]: 1.33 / 96.8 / 119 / 114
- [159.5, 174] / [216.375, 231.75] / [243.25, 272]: 2.16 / 107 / 106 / 106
